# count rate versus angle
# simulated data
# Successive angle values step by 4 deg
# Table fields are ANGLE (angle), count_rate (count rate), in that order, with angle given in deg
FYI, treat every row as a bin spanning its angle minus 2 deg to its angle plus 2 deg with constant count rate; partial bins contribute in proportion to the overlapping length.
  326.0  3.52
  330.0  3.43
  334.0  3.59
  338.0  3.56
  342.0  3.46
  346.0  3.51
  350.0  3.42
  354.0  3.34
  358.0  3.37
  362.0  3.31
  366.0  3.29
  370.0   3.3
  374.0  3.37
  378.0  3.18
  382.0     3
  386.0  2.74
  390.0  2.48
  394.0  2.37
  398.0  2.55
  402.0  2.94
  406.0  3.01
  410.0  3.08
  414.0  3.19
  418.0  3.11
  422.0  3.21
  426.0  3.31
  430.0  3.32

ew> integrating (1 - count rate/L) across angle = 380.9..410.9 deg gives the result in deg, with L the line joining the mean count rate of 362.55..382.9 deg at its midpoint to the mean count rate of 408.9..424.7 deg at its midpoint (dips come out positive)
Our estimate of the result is 4.2 deg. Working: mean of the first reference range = 3.25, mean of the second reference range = 3.16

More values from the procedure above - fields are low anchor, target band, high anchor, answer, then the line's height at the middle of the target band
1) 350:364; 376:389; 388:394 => -1.3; 2.67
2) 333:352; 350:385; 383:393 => -2.9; 3.02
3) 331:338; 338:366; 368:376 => 0.4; 3.45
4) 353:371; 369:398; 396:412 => 2.1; 3.1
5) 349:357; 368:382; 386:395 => -1.9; 2.86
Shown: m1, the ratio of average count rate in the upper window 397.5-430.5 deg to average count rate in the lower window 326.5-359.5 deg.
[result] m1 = 0.9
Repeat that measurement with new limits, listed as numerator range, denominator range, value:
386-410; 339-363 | 0.79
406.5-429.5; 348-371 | 0.95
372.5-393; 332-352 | 0.83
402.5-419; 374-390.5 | 1.05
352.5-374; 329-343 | 0.95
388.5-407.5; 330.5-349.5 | 0.76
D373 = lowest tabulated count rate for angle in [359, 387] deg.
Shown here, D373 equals 2.74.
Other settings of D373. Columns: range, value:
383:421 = 2.37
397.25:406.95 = 2.55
